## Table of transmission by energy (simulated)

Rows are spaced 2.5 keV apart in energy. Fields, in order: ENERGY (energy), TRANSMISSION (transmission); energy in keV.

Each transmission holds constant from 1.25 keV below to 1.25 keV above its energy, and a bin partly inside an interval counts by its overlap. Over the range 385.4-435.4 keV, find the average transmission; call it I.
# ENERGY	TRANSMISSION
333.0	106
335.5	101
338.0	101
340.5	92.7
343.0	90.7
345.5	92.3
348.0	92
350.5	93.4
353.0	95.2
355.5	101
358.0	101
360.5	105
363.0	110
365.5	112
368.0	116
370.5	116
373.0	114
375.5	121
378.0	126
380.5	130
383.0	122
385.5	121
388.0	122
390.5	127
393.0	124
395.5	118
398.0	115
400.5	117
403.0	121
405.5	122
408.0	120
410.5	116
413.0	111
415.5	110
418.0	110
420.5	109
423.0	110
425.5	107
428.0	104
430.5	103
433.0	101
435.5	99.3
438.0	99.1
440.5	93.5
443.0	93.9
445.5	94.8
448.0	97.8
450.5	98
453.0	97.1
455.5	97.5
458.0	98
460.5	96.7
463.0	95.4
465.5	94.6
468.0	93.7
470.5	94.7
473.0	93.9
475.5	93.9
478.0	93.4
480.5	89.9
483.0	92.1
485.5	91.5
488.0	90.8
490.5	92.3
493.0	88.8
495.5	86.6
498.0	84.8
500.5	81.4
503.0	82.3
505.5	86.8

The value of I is 114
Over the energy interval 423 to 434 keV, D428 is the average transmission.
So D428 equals 105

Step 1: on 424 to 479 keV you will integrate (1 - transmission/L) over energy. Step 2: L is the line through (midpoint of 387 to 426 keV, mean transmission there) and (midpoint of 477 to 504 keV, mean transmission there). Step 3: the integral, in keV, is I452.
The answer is 2.15 keV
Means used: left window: 116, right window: 88.5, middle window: 97.4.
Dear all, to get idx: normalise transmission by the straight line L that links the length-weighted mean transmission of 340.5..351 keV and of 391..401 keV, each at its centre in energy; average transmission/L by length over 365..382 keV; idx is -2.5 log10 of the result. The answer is -0.120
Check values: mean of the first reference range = 92.1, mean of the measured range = 120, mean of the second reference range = 119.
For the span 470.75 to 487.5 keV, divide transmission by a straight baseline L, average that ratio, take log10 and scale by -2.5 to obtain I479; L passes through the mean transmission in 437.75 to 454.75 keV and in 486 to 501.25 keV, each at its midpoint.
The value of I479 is -0.03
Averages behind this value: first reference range 96.2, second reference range 87.8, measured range 92.5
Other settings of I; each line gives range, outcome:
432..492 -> 95.1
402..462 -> 104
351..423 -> 115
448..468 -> 96.6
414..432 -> 108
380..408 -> 121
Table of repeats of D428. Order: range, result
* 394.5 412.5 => 118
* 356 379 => 113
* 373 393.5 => 124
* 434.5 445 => 96.3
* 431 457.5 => 97.4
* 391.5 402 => 119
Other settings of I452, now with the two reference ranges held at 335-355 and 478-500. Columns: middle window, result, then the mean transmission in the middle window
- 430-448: -1.2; 97.6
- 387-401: -4.2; 121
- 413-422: -1.7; 110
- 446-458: -0.9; 97.5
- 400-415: -4.0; 117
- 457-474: -0.9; 95.3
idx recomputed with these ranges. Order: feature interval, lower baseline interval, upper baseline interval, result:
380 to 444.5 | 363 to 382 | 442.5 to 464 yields -0.04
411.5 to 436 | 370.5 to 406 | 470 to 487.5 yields 0.03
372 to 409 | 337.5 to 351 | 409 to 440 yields -0.20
